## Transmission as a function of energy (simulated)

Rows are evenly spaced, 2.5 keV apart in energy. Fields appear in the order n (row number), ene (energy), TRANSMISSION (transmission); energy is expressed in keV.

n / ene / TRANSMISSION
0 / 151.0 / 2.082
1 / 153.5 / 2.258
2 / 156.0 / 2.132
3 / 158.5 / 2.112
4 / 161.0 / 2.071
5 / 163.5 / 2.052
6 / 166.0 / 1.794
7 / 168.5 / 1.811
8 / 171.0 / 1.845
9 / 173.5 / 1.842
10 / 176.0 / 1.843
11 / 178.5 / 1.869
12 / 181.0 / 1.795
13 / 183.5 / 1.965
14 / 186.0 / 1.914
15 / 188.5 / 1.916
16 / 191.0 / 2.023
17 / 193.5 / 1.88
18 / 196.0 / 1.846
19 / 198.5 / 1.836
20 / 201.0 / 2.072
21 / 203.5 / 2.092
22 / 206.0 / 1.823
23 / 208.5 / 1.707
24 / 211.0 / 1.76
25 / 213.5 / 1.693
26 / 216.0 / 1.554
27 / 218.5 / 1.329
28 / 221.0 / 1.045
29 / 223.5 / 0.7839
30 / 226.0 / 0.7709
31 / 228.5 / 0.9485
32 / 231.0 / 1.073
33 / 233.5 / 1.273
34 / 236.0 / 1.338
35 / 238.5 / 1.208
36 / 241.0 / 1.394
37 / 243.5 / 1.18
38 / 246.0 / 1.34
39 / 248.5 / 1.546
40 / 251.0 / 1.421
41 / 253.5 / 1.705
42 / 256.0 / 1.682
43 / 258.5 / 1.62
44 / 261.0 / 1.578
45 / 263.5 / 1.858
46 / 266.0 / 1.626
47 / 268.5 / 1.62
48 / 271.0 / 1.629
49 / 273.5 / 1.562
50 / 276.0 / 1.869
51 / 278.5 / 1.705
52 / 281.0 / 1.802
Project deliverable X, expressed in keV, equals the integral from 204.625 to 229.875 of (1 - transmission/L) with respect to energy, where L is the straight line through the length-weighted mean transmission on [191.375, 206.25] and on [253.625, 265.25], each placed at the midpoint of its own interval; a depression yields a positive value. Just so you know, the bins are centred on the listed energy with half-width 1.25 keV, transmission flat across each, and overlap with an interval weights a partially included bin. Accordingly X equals 7.1 keV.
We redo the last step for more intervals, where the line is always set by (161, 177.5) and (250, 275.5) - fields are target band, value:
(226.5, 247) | 6.05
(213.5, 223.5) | 2.64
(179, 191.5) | -0.51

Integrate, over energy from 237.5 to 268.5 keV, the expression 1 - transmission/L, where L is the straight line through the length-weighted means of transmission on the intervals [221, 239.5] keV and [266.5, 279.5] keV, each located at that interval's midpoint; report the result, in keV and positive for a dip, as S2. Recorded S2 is -3.0 keV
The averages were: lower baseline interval 1.05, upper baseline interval 1.67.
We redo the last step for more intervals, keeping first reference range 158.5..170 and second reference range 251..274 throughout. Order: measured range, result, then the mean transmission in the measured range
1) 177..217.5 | -0.18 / 1.86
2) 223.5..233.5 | 4.54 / 0.955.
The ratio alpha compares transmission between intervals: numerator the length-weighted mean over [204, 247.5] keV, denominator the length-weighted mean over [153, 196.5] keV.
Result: 0.68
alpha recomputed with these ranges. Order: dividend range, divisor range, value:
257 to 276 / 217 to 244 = 1.47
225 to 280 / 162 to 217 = 0.78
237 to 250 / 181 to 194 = 0.69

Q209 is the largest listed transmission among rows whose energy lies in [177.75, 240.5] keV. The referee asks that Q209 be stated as 2.092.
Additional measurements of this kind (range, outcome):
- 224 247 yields 1.394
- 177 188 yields 1.965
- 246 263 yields 1.705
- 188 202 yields 2.072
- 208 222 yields 1.76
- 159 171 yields 2.071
